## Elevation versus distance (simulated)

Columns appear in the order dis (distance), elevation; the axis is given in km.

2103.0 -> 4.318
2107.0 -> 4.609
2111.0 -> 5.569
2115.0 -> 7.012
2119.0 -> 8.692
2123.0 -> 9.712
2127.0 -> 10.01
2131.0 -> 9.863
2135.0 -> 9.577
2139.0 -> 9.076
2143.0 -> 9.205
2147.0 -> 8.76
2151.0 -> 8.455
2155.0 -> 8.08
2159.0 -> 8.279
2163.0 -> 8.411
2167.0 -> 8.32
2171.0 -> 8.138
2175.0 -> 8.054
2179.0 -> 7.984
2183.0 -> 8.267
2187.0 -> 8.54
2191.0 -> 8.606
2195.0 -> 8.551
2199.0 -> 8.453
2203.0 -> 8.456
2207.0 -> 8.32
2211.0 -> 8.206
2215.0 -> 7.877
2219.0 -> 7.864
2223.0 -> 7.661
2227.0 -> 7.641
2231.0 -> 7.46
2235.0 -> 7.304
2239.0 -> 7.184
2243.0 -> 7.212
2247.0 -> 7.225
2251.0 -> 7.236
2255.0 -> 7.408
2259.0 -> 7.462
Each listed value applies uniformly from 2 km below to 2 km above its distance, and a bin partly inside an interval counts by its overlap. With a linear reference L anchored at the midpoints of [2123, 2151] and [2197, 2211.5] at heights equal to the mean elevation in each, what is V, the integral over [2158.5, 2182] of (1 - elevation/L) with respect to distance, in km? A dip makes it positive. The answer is 1.8 km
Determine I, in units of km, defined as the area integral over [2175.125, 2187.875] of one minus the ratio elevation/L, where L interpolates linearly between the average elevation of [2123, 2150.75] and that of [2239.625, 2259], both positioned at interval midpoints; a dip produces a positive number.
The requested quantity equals 0.5 km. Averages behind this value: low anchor 9.38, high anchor 7.28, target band 8.21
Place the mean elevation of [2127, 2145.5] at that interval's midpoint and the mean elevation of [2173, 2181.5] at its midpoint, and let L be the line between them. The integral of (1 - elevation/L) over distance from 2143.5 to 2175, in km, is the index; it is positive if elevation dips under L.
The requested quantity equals 1.1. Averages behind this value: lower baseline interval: 9.47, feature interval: 8.37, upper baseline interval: 8.03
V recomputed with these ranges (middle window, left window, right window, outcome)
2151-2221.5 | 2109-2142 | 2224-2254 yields -2.6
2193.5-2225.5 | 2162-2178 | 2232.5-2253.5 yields -2.0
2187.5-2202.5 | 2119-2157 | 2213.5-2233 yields -0.6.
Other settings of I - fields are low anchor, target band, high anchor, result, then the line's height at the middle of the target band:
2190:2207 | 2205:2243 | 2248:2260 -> 1.3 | 7.96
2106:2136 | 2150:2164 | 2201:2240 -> -0.4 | 8.06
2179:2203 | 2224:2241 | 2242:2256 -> 0.4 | 7.6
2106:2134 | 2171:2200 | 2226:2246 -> -2.5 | 7.67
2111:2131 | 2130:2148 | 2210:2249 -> -1.8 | 8.45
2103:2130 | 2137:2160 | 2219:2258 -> -3.8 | 7.43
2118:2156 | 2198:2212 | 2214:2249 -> -0.7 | 7.96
